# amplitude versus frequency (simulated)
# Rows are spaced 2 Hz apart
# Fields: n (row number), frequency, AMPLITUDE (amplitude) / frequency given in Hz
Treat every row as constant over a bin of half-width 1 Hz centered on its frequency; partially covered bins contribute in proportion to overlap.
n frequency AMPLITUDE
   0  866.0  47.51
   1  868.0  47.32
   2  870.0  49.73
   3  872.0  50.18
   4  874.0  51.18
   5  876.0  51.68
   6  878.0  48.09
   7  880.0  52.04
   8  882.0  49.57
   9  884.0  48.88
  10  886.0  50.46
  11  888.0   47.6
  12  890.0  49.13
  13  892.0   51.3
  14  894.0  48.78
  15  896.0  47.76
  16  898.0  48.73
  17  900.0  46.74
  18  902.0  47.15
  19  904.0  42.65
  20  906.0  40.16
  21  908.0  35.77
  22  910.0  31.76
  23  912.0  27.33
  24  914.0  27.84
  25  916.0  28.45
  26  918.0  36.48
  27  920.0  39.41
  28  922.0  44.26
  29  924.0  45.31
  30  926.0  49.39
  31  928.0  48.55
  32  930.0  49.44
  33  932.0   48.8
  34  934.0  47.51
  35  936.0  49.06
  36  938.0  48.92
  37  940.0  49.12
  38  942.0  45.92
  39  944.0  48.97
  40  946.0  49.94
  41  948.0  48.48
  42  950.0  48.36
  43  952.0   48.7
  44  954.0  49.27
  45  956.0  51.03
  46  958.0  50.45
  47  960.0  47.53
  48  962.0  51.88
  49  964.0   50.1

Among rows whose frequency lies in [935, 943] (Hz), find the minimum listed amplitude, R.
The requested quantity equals 45.92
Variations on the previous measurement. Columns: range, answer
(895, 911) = 31.76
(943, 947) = 48.97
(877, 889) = 47.6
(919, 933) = 39.41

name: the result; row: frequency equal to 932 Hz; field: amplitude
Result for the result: 48.8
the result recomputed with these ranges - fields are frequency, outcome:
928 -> 48.55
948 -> 48.48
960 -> 47.53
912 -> 27.33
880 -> 52.04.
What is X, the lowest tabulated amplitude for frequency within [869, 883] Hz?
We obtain 48.09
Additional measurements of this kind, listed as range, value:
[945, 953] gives 48.36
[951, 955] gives 48.7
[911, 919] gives 27.33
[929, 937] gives 47.51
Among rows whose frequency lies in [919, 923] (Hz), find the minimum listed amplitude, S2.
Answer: 39.41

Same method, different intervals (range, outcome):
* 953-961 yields 47.53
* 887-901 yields 46.74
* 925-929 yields 48.55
